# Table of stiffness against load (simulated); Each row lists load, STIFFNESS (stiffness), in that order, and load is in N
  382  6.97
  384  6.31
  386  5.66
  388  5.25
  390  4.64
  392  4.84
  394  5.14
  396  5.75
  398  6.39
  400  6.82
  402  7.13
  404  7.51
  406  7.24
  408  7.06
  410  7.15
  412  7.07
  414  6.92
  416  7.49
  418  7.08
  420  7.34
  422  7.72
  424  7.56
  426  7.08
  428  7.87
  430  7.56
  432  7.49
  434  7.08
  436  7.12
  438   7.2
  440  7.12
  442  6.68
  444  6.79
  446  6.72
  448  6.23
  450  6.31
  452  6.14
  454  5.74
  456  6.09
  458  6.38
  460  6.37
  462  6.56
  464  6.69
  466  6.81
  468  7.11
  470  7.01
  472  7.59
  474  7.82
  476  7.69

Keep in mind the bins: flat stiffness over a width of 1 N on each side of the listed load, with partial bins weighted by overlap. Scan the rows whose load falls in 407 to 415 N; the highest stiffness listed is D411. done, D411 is 7.15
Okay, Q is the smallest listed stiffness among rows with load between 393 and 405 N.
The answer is 5.14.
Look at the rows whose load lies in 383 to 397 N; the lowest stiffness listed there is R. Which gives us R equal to 4.64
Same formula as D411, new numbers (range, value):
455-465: 6.69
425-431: 7.87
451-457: 6.14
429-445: 7.56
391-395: 5.14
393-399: 6.39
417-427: 7.72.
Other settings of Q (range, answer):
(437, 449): 6.23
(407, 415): 6.92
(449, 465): 5.74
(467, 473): 7.01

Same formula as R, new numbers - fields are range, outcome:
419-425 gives 7.34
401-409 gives 7.06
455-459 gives 6.09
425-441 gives 7.08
